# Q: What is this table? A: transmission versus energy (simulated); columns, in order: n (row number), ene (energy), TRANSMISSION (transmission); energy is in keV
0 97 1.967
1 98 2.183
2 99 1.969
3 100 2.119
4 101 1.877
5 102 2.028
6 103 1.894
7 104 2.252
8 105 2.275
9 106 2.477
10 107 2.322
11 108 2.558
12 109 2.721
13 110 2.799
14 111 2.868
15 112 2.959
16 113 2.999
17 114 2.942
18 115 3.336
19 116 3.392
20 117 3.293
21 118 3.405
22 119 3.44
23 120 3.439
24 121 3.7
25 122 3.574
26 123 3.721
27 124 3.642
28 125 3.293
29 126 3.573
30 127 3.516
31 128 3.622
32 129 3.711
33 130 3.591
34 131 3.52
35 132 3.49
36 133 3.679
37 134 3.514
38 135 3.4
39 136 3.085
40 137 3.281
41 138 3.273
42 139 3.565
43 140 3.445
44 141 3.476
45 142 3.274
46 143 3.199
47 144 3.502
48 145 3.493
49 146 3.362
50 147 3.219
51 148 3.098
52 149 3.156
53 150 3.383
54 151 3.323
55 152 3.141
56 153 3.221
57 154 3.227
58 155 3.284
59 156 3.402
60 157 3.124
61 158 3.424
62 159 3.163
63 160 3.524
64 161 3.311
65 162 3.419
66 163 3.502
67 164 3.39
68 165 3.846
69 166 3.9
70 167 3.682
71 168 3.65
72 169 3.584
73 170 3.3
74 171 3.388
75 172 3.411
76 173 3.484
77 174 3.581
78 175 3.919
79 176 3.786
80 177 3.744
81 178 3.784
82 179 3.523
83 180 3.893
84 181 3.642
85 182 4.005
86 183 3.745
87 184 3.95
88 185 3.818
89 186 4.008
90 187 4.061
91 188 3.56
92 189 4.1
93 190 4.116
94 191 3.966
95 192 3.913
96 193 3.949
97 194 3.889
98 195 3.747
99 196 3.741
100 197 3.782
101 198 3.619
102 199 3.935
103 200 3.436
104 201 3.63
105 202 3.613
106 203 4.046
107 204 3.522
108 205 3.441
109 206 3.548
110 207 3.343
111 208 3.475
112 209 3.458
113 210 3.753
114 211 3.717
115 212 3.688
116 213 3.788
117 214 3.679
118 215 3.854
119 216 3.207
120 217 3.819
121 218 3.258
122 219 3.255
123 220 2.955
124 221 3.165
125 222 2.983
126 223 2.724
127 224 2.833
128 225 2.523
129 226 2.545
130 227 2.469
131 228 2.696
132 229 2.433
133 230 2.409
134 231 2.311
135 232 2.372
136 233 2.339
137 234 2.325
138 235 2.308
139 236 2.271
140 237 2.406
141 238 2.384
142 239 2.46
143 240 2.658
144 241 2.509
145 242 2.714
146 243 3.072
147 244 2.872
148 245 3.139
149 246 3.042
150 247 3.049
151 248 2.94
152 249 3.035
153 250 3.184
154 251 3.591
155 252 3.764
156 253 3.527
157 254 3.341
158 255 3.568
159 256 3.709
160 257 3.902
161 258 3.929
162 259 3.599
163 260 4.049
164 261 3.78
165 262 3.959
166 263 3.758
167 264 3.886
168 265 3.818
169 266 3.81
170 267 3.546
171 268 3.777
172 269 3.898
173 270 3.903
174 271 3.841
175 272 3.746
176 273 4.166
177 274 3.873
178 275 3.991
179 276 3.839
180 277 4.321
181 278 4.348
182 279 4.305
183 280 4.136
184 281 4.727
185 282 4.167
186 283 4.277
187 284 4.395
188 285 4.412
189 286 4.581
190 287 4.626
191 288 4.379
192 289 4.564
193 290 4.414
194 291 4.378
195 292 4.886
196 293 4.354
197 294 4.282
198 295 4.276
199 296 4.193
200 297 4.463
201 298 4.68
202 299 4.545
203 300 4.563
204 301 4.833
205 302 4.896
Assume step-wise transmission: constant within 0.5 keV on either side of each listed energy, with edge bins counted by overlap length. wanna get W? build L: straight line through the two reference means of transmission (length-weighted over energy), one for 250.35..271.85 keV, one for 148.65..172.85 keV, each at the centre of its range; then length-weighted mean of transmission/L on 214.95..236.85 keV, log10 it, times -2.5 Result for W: 0.30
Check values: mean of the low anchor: 3.41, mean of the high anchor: 3.76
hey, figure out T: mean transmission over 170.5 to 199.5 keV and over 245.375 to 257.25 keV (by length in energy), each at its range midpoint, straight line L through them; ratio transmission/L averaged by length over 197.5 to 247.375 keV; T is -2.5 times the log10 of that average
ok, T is 0.17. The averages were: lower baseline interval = 3.8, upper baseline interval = 3.37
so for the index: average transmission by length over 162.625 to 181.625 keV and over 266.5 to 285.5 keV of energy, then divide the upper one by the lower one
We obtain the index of 1.12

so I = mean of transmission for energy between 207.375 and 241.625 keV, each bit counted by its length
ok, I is 2.91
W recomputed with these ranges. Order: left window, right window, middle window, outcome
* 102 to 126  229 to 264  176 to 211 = -0.229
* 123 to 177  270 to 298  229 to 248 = 0.472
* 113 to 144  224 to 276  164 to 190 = -0.120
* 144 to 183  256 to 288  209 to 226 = 0.140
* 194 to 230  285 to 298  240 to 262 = 0.168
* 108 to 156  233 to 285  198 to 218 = -0.054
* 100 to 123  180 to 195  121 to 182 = -0.028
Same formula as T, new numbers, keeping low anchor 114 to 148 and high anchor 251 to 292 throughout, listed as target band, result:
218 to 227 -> 0.31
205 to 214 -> 0.05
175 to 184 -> -0.04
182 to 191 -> -0.07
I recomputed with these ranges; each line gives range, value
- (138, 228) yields 3.5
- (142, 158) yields 3.28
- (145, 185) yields 3.5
